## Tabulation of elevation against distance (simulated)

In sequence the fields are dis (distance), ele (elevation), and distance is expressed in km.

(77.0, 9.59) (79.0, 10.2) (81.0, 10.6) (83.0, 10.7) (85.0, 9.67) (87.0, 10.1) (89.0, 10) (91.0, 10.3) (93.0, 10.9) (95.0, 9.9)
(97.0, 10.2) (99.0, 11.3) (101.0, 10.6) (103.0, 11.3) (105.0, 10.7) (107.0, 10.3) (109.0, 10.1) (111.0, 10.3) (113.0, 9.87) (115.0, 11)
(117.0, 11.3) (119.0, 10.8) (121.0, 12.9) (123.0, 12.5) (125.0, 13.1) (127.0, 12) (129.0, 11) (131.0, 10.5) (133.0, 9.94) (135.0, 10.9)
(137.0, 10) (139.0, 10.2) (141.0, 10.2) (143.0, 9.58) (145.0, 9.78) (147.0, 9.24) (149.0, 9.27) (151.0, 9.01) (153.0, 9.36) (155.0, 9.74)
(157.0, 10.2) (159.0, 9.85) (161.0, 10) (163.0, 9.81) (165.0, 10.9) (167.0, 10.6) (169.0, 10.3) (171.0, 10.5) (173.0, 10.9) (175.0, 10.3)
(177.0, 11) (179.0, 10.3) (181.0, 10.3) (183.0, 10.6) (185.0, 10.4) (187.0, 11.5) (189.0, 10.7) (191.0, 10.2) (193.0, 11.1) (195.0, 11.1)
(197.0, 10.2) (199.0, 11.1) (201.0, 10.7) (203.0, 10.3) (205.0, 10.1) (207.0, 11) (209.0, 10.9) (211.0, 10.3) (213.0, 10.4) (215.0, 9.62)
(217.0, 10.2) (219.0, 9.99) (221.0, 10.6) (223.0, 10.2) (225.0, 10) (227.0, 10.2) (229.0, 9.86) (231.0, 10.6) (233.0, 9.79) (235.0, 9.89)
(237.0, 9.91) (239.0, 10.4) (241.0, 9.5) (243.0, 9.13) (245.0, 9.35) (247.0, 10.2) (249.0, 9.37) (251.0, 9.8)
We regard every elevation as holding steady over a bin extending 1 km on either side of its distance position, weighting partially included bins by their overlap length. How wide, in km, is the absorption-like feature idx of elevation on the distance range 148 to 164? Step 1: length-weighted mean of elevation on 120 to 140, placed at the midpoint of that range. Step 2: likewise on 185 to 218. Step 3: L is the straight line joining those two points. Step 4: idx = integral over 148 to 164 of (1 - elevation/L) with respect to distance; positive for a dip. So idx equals 2.0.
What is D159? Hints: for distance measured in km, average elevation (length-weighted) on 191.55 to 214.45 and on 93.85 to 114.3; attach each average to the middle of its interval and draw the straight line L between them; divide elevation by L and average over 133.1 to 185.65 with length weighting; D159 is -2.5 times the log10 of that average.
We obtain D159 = 0.05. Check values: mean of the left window 10.5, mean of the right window 10.6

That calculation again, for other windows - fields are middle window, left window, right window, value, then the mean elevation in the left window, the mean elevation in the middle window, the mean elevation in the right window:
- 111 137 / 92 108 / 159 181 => -0.065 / 10.6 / 11.2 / 10.4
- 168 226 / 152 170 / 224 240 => -0.045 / 10.1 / 10.5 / 10.1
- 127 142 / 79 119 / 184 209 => 0.007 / 10.5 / 10.5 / 10.7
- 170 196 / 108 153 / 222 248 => -0.045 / 10.6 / 10.7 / 9.93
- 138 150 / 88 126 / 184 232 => 0.110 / 10.9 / 9.71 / 10.5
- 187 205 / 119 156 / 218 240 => -0.043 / 10.5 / 10.7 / 10.1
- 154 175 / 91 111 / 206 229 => 0.014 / 10.6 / 10.3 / 10.3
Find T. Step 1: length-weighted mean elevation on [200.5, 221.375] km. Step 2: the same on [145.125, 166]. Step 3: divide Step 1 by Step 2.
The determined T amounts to 1.06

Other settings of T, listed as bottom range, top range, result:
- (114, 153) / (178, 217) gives 0.99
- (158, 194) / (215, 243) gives 0.95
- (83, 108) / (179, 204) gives 1.02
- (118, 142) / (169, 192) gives 0.95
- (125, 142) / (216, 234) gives 0.95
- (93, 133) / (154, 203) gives 0.95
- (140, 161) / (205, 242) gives 1.06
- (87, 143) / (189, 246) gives 0.95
